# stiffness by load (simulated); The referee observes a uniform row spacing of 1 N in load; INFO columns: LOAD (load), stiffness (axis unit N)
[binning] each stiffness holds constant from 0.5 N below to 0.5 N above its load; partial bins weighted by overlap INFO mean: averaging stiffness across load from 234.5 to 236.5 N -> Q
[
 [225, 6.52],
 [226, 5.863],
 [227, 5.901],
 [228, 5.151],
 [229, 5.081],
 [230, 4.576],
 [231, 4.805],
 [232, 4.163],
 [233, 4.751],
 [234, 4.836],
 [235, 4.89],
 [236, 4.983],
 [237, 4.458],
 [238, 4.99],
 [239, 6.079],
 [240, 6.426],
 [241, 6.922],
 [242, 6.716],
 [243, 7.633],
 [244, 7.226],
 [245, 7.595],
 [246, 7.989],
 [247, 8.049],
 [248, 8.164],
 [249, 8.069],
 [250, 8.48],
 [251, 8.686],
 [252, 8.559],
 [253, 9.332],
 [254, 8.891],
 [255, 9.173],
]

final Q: 4.94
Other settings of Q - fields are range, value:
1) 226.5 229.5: 5.38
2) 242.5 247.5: 7.7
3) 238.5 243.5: 6.76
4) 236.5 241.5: 5.78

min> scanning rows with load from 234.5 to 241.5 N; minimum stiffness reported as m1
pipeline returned 4.458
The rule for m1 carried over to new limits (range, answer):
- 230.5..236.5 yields 4.163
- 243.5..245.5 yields 7.226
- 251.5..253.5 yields 8.559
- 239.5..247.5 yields 6.426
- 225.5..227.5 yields 5.863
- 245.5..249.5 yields 7.989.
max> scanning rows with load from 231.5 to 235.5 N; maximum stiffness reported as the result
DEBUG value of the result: 4.89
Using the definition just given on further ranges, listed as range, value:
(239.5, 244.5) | 7.633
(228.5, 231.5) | 5.081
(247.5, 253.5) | 9.332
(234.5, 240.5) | 6.426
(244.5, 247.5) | 8.049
